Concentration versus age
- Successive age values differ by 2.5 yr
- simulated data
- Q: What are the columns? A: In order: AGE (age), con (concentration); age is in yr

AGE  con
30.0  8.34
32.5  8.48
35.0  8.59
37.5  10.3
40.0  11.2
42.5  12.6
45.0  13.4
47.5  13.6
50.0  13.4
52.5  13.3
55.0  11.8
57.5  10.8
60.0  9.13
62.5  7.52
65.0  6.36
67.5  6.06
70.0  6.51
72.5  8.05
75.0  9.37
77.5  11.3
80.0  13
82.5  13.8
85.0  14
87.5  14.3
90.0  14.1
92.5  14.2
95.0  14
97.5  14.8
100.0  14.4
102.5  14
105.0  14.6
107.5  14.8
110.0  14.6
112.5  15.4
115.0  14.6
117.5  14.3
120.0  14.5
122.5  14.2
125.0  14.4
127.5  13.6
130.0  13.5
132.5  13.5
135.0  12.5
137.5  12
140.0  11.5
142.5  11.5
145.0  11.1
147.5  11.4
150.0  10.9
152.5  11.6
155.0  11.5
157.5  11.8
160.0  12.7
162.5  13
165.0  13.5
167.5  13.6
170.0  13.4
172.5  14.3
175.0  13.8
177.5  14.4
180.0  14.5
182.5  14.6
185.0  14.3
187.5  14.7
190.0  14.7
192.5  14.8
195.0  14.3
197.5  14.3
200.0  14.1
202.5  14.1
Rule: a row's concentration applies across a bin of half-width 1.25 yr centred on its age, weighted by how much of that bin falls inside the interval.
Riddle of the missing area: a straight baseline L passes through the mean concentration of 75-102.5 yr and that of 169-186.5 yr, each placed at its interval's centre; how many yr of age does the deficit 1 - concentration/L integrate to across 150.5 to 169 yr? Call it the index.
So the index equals 2.1 yr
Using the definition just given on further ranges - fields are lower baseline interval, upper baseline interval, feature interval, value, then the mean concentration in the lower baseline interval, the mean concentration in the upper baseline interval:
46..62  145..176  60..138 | -2.9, 11.8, 12.6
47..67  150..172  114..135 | -3.8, 10.5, 12.6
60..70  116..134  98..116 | -4.2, 6.94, 14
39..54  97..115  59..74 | 6.9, 12.9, 14.6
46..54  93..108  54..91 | 9.3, 13.4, 14.4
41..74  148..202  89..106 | -4.4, 10.2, 13.5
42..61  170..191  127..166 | 4.5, 12.3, 14.3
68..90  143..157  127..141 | -1.8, 11.3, 11.3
